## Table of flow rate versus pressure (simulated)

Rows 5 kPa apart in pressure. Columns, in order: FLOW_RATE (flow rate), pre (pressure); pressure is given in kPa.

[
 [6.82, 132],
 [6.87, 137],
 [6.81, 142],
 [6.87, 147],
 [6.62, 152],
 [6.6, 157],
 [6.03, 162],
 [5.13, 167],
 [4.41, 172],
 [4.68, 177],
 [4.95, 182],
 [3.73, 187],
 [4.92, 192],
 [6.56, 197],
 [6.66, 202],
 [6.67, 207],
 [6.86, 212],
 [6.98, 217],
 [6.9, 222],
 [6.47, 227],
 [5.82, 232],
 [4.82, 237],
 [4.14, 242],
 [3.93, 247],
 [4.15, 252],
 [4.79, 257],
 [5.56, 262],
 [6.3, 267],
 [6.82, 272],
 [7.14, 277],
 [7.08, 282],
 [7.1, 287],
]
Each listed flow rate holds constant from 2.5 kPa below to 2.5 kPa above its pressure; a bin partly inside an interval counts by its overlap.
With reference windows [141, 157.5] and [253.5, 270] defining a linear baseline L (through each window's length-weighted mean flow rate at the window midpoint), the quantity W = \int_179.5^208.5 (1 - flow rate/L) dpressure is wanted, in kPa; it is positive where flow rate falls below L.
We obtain 3.18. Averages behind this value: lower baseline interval 6.73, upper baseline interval 5.5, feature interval 5.54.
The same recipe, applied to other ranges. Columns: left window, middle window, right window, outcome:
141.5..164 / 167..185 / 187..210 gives 4.4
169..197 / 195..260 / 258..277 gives -3.5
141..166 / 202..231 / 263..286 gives -0.4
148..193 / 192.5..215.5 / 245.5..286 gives -4.5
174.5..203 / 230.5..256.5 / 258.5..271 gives 5.4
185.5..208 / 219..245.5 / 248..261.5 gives -2.9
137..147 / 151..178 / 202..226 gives 5.0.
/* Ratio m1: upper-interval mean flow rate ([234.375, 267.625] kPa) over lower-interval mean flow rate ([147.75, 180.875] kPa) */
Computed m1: 0.84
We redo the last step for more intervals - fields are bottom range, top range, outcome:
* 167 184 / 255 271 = 1.20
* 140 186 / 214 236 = 1.13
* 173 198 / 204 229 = 1.40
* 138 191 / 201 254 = 1.03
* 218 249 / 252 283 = 1.11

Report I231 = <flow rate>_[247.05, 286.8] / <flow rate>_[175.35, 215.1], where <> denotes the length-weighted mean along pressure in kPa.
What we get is 1.04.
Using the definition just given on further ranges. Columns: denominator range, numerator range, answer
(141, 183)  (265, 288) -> 1.19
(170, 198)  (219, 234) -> 1.34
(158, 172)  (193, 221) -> 1.21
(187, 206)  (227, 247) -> 0.86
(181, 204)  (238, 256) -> 0.78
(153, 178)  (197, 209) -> 1.21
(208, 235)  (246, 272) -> 0.79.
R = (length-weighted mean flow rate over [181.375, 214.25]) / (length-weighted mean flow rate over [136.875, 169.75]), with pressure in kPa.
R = 0.9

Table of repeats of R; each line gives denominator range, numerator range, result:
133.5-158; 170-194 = 0.67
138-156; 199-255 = 0.85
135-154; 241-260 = 0.63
